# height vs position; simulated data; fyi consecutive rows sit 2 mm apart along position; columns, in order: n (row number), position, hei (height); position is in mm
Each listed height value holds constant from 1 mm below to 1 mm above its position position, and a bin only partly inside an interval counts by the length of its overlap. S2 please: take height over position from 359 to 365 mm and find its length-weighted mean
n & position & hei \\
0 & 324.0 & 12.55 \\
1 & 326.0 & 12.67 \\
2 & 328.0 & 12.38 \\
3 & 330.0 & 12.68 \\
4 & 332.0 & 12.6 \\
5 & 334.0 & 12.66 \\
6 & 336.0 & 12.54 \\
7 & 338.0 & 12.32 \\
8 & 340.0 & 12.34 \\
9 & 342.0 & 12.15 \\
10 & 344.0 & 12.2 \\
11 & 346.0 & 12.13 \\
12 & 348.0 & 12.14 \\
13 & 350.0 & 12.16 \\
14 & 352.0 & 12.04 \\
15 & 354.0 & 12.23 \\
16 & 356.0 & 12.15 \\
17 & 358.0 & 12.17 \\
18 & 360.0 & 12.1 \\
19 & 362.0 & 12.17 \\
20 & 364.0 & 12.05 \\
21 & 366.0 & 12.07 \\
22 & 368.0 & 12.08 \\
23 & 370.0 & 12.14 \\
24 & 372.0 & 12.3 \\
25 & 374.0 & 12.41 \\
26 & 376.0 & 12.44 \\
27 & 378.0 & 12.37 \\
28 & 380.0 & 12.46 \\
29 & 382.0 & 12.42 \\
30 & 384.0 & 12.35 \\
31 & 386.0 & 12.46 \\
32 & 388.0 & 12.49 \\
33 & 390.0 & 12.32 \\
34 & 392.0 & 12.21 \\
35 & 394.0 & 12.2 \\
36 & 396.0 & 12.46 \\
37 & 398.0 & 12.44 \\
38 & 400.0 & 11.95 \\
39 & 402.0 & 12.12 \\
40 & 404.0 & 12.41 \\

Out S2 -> 12.1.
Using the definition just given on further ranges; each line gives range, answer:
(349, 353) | 12.1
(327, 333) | 12.6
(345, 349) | 12.1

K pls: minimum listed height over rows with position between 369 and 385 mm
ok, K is 12.14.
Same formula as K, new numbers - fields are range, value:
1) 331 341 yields 12.32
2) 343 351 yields 12.13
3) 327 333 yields 12.38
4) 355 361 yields 12.1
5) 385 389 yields 12.46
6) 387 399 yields 12.2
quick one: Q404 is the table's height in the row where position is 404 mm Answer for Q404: 12.41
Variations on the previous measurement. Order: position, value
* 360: 12.1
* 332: 12.6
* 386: 12.46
